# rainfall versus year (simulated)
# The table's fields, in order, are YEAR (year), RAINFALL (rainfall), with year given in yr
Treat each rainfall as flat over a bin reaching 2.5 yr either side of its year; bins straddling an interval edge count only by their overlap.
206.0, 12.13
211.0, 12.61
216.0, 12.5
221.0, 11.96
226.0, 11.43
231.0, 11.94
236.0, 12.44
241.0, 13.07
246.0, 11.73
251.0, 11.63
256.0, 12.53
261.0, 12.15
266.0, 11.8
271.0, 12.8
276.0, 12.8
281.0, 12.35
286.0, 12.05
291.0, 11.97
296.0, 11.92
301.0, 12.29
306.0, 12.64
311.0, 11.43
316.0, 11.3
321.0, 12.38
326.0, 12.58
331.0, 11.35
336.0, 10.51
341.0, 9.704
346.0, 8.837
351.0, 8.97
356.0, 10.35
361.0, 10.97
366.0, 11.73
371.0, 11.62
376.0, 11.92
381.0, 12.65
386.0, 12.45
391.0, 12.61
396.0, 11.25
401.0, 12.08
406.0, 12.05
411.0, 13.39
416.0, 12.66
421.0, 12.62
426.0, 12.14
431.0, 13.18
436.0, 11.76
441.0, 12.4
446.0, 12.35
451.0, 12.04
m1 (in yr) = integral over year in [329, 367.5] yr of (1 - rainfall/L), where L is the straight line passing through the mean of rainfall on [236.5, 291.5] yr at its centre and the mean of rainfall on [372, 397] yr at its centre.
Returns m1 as 6.2 yr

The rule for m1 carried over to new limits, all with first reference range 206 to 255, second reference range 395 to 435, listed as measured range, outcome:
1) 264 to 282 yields -0.35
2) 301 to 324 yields 0.55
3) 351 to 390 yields 2.65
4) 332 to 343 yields 1.81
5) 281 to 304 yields 0.28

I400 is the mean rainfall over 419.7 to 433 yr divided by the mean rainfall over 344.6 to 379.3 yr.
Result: 1.2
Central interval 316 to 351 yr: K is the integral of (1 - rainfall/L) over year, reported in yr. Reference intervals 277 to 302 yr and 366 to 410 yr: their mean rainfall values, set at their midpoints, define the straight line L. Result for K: 3.9 yr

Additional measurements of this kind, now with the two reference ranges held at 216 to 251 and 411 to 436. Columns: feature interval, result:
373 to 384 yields 0.2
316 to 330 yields 0.2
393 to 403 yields 0.7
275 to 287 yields -0.2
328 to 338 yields 1.1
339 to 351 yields 3.1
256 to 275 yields -0.2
